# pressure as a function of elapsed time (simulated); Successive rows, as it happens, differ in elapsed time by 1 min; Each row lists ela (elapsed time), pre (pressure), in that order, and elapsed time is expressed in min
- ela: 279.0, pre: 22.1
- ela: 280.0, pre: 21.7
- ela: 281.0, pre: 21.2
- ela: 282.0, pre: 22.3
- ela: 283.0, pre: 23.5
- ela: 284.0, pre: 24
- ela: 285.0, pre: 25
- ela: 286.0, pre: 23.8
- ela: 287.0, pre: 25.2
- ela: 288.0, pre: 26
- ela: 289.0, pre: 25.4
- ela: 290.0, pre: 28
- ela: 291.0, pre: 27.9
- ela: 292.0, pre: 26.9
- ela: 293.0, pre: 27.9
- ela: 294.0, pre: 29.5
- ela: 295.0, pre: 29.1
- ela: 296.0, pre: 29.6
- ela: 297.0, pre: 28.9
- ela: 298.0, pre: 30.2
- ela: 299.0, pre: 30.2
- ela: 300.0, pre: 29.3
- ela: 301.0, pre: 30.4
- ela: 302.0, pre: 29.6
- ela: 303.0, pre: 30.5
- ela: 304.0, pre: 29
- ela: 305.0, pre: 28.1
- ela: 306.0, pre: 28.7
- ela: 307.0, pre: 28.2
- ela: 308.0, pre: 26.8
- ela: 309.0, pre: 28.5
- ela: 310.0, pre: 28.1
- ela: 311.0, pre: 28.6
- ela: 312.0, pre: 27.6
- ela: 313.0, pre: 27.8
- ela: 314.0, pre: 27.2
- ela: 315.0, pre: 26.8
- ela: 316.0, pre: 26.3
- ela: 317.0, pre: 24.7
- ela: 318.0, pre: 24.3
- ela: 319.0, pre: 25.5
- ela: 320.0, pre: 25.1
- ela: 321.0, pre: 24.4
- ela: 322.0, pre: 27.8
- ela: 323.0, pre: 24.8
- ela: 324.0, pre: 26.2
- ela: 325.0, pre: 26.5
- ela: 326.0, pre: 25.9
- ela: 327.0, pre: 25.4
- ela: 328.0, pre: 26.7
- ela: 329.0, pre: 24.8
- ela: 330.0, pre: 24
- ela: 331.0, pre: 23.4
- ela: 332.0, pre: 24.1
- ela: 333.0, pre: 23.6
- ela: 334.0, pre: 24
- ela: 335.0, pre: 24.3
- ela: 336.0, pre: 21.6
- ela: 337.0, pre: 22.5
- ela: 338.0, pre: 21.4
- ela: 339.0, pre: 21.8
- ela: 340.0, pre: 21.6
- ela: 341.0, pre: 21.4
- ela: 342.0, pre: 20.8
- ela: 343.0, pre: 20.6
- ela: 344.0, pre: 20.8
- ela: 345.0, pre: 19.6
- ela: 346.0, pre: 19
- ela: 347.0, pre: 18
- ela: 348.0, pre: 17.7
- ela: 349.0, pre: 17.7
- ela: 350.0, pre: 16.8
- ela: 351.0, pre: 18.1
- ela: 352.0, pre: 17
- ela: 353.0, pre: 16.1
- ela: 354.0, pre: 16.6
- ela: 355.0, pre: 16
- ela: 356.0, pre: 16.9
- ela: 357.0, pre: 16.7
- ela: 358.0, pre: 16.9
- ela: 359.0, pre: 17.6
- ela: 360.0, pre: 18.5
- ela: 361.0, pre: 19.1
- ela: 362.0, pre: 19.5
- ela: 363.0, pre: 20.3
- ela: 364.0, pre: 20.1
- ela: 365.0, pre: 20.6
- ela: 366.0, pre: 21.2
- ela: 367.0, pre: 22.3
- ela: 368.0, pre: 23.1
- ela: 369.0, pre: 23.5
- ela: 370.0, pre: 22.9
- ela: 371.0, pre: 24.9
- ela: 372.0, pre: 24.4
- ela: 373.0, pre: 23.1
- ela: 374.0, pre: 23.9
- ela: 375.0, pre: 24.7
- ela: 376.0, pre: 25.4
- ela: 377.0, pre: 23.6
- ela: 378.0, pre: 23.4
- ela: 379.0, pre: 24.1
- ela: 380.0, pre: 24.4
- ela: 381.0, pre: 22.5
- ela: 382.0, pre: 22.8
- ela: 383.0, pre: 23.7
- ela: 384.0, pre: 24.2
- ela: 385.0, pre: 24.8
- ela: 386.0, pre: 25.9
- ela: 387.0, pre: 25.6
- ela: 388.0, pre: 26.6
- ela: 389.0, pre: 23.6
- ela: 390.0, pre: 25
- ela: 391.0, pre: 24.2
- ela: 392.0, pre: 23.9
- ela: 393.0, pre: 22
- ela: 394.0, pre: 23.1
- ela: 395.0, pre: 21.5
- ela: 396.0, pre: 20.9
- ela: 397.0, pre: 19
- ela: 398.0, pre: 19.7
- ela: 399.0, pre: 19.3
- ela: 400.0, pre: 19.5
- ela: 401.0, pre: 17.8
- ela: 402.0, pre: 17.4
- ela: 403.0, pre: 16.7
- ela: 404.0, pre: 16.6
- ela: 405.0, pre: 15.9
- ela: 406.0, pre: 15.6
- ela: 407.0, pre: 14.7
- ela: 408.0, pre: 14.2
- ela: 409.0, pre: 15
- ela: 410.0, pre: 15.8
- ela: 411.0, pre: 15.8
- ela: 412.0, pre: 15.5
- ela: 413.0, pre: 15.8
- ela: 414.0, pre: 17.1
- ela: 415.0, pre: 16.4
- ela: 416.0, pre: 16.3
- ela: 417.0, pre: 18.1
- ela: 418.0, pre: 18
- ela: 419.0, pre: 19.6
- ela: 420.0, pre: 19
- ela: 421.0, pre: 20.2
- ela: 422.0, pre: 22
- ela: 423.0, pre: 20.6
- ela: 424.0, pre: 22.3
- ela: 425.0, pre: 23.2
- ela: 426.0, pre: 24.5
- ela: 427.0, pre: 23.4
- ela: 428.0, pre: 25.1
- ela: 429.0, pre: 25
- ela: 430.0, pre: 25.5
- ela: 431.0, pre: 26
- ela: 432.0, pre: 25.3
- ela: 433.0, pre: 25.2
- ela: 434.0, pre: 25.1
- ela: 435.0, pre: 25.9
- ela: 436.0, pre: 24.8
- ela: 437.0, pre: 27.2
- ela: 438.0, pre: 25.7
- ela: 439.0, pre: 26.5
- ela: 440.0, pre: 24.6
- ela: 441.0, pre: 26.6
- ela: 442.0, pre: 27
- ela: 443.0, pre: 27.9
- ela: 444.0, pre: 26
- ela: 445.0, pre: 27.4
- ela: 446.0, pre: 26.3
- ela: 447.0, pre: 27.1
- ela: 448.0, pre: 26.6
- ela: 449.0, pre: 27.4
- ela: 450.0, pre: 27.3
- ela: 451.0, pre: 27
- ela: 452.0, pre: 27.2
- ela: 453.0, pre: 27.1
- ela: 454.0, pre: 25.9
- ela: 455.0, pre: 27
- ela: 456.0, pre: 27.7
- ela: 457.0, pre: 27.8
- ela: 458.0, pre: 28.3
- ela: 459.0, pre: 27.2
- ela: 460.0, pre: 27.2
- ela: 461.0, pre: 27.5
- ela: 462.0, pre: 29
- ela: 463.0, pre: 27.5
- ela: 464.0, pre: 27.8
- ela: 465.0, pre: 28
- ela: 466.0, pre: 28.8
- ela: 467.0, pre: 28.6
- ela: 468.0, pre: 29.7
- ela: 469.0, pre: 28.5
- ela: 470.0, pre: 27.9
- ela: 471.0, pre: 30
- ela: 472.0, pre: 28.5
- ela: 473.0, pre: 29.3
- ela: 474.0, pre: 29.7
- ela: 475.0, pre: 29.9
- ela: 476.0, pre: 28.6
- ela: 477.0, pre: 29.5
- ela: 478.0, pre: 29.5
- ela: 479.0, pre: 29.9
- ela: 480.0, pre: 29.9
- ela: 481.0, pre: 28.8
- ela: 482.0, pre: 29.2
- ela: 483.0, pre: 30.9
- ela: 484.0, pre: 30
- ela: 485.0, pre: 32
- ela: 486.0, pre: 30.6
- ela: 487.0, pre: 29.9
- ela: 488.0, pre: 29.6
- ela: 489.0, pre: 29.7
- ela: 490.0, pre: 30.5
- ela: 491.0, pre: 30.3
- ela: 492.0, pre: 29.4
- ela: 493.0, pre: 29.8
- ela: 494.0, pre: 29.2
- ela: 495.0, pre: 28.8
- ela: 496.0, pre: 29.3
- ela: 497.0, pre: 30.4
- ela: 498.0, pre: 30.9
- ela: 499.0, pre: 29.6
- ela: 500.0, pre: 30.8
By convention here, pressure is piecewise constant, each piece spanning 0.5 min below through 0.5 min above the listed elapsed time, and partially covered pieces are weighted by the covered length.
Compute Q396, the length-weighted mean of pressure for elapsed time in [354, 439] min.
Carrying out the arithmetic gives 21.2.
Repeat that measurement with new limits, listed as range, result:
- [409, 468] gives 24.4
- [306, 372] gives 22.5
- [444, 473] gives 27.7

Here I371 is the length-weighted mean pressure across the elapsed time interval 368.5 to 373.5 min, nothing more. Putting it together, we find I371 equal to 23.8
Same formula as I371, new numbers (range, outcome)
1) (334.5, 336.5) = 23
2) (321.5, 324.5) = 26.3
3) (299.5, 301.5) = 29.9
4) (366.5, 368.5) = 22.7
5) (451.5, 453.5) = 27.1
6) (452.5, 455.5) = 26.7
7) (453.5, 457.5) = 27.1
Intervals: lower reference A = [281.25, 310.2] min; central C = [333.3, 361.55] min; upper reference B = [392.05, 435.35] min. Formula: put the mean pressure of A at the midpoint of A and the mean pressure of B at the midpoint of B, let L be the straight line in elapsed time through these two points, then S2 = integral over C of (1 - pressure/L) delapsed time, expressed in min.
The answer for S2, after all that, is 5.8 min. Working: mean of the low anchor 27.5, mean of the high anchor 19.9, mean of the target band 19.3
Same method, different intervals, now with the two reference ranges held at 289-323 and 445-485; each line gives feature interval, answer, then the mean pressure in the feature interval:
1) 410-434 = 6.26 min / 20.8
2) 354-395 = 8.43 min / 22.3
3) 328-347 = 3.91 min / 22.2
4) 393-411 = 6.57 min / 17.9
